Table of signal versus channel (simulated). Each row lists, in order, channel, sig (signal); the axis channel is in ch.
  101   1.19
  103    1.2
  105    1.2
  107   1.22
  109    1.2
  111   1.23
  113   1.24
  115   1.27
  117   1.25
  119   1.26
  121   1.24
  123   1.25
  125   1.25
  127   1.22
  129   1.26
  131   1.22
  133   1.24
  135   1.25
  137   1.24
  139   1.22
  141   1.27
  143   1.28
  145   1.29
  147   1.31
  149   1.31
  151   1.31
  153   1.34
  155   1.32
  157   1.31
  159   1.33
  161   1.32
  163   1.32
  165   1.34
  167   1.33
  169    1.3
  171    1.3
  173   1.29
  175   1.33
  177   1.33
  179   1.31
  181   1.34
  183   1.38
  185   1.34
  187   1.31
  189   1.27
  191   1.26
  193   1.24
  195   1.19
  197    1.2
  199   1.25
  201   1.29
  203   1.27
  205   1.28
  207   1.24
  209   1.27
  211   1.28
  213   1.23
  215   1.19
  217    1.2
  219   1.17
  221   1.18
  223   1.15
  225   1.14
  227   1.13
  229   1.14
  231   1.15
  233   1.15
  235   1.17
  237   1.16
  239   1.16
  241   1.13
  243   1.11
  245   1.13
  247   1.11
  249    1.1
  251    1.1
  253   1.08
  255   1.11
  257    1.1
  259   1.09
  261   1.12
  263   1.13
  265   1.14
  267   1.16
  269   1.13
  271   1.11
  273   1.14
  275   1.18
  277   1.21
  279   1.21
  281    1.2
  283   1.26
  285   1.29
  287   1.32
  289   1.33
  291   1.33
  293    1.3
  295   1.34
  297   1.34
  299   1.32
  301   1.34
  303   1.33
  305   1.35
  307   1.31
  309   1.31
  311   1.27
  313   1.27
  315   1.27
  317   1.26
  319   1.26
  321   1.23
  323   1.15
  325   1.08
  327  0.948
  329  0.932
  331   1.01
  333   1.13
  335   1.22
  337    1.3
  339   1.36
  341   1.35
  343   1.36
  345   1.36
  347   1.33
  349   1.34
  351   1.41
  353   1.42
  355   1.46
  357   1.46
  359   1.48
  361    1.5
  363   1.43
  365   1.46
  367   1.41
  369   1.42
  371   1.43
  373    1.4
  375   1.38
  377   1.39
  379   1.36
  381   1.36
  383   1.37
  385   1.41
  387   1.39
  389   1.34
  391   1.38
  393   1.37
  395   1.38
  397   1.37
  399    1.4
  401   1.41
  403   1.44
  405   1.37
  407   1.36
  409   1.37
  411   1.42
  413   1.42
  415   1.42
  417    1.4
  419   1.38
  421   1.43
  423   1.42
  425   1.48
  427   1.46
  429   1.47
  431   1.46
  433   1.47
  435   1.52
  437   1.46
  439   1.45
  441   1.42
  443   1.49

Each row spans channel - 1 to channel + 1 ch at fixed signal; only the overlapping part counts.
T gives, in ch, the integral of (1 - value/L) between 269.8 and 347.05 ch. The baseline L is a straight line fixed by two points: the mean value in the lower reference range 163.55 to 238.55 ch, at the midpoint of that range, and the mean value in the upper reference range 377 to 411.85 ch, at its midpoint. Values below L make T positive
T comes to 4.5 ch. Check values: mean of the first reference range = 1.25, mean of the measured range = 1.25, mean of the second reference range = 1.38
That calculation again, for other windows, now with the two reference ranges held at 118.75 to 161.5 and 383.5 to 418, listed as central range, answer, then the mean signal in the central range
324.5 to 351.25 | 2.8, 1.22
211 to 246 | 4.0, 1.16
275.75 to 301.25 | 1.0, 1.29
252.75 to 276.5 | 3.6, 1.13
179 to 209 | 0.5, 1.28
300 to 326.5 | 1.8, 1.26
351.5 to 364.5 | -0.8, 1.46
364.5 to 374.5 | -0.3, 1.42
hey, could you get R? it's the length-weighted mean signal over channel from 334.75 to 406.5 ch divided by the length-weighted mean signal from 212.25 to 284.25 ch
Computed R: 1.2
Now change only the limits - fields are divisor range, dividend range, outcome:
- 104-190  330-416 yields 1.07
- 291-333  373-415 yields 1.13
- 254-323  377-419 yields 1.12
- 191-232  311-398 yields 1.09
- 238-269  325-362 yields 1.16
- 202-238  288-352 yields 1.06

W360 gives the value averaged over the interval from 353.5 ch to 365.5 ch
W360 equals 1.46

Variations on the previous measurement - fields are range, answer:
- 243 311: 1.21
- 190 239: 1.2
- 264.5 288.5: 1.2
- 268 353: 1.25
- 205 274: 1.15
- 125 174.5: 1.29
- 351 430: 1.41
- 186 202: 1.25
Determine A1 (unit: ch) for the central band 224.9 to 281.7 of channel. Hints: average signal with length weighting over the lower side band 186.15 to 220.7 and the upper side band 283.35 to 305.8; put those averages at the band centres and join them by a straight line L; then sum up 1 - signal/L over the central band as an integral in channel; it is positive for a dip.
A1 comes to 6.6 ch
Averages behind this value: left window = 1.24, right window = 1.32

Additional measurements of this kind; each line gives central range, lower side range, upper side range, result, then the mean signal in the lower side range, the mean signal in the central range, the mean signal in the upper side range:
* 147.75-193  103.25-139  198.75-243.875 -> -3.8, 1.24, 1.32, 1.19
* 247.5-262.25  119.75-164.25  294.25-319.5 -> 2.2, 1.28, 1.1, 1.31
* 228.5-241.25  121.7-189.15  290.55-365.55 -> 1.4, 1.3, 1.15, 1.3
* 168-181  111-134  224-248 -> -1.3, 1.24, 1.31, 1.14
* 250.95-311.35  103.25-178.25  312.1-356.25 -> 1.5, 1.27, 1.23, 1.25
